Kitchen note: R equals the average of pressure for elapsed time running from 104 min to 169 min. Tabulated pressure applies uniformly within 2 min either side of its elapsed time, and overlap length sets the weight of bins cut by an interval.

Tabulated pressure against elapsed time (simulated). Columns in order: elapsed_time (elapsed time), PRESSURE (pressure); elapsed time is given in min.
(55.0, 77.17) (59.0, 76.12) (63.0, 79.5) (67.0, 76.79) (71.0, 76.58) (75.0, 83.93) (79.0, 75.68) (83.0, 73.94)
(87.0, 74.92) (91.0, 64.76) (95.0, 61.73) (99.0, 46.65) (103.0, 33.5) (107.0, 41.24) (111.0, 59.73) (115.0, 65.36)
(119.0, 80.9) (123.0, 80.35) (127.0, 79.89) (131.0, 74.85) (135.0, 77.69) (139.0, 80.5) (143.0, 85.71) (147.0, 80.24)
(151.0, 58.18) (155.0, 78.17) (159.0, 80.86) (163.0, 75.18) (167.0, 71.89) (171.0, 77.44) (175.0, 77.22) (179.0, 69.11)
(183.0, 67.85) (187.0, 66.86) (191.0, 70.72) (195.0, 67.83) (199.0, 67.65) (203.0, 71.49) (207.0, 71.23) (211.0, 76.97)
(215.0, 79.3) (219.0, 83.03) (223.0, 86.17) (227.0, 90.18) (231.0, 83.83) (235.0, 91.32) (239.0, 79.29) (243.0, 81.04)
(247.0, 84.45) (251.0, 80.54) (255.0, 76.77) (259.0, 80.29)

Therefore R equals 72.6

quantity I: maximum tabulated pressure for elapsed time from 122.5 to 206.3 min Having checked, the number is 85.71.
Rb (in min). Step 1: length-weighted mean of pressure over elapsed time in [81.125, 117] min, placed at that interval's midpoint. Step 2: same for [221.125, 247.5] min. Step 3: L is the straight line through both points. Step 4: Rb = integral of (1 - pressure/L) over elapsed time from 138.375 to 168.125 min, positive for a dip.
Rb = -3.3 min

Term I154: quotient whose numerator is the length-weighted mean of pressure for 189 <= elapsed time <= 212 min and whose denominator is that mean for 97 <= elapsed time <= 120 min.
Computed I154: 1.3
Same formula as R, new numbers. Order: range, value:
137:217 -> 73.7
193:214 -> 71.4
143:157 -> 74.1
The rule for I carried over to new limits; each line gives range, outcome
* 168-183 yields 77.44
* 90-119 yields 80.9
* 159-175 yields 80.86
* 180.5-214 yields 76.97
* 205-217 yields 79.3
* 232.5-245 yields 91.32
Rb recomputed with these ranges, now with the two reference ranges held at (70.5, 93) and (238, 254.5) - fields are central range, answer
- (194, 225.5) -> 1.5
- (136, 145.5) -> -0.7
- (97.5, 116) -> 6.7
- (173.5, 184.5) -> 1.0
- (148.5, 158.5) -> 0.9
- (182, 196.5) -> 1.9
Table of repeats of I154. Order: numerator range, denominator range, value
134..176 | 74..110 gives 1.25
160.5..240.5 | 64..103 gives 1.11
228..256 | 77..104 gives 1.32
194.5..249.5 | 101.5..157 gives 1.14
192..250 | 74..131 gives 1.21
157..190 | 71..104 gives 1.11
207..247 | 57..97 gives 1.11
